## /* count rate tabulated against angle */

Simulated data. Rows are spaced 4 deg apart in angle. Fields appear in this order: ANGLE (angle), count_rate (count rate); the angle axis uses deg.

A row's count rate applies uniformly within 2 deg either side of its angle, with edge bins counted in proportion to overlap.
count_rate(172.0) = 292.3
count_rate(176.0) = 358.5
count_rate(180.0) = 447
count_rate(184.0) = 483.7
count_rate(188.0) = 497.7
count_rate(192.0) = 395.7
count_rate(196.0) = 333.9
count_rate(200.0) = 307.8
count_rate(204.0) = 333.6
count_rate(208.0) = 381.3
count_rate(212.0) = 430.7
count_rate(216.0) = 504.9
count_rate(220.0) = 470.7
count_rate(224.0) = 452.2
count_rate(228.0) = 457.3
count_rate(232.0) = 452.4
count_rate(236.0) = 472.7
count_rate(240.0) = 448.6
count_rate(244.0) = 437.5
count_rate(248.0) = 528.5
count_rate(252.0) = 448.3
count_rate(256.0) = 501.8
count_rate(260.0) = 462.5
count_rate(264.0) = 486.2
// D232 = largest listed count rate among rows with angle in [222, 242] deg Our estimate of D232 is 472.7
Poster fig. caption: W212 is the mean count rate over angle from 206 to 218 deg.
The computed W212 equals 439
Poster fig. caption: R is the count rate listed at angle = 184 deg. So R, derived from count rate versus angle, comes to 483.7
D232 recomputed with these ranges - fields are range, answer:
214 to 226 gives 504.9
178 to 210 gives 497.7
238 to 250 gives 528.5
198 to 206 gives 333.6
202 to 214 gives 430.7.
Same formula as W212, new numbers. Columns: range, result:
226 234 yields 455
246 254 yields 488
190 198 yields 365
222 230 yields 455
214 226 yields 476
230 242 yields 458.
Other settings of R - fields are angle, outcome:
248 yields 528.5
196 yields 333.9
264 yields 486.2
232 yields 452.4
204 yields 333.6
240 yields 448.6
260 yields 462.5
